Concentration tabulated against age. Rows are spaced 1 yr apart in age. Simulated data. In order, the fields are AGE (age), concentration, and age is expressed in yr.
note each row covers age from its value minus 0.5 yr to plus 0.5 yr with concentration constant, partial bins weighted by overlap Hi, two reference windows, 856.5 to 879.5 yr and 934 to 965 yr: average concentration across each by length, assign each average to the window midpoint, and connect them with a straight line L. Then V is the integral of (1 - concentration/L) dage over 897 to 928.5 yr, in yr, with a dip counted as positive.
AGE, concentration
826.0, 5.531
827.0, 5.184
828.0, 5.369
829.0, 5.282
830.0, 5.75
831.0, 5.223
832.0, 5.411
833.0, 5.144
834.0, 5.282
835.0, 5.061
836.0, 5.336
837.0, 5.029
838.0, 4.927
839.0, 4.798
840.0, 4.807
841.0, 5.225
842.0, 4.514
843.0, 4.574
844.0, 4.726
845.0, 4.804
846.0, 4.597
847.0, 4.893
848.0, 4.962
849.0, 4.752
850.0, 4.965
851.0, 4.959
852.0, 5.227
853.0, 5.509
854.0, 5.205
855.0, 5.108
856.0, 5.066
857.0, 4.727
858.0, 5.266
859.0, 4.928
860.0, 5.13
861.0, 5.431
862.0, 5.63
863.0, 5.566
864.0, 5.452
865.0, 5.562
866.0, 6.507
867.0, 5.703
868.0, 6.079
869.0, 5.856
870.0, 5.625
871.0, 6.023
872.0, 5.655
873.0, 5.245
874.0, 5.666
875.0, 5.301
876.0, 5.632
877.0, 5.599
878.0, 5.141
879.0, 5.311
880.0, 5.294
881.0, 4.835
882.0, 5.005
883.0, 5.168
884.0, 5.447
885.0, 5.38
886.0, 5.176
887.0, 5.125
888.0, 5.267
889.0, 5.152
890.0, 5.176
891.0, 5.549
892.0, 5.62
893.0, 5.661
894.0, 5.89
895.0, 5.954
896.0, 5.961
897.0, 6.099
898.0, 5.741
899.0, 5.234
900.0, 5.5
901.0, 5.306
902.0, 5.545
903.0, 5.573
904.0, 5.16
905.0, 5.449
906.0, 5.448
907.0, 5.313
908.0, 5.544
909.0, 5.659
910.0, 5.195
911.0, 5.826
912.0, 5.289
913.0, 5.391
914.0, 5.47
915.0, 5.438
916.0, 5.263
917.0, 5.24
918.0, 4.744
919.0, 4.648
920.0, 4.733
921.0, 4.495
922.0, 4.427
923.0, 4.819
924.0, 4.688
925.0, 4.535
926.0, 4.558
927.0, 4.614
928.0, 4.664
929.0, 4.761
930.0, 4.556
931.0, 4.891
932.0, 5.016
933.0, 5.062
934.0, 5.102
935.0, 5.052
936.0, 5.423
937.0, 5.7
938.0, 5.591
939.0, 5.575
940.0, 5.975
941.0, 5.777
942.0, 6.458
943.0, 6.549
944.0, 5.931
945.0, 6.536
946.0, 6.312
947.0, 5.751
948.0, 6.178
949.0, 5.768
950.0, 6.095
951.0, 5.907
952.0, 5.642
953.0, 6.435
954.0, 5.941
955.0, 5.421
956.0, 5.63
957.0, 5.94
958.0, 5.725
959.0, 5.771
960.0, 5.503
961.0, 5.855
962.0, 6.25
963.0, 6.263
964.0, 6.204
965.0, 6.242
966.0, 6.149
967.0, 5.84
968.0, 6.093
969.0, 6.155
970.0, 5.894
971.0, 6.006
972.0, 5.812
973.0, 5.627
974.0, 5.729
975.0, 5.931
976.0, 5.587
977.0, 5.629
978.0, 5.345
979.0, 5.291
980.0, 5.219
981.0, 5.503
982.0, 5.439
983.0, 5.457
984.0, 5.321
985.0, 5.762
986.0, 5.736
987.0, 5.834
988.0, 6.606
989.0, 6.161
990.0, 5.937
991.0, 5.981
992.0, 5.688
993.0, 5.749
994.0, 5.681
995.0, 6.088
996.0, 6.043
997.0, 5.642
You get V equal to 3.11 yr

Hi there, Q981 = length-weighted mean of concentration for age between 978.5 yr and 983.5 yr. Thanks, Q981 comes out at 5.38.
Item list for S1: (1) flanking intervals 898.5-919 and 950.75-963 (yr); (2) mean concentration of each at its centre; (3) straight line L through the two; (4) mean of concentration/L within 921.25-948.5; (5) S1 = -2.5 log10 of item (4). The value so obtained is 0.06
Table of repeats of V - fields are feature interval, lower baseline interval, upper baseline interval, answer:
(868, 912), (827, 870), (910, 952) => -1.72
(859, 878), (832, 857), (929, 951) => -1.70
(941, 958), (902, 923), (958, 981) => -1.23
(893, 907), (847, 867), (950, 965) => -0.15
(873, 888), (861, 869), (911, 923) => 0.71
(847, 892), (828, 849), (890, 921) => -1.20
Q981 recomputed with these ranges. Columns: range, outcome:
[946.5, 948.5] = 5.96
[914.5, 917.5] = 5.31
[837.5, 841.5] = 4.94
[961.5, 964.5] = 6.24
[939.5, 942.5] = 6.07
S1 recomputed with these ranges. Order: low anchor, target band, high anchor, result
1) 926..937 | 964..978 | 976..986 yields -0.10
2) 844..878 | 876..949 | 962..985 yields 0.04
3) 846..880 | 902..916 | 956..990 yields 0.02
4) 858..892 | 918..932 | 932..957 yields 0.22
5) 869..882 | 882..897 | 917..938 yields -0.04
